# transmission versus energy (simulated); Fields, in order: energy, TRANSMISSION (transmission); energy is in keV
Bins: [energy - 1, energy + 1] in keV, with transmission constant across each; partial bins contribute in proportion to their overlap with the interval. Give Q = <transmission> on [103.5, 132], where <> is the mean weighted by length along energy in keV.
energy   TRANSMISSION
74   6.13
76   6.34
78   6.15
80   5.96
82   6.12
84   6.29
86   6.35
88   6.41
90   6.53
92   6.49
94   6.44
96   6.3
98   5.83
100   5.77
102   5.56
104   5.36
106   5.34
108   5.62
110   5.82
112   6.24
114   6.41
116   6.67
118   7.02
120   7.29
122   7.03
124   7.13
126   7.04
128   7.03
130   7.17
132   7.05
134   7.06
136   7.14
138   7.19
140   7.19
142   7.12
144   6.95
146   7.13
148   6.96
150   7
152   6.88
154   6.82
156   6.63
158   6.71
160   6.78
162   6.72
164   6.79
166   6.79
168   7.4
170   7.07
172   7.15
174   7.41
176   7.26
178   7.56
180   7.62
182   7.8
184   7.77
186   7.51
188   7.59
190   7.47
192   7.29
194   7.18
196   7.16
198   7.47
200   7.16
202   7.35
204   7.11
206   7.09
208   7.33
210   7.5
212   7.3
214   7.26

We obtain 6.55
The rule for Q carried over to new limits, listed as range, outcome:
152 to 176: 6.95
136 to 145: 7.12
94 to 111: 5.74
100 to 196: 6.92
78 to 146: 6.52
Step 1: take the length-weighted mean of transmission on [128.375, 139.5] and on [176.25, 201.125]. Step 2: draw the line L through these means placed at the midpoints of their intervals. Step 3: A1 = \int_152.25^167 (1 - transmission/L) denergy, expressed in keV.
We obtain 1.1 keV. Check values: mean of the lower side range 7.12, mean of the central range 6.76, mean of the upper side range 7.46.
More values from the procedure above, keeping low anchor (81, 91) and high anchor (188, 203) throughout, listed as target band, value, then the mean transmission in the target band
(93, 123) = 1.7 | 6.18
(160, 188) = -0.6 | 7.29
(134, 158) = -0.4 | 6.99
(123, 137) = -0.7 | 7.09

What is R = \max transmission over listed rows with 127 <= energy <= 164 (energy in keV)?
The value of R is 7.19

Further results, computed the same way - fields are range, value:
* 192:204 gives 7.47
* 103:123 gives 7.29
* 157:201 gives 7.8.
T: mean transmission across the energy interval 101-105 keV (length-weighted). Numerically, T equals 5.46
